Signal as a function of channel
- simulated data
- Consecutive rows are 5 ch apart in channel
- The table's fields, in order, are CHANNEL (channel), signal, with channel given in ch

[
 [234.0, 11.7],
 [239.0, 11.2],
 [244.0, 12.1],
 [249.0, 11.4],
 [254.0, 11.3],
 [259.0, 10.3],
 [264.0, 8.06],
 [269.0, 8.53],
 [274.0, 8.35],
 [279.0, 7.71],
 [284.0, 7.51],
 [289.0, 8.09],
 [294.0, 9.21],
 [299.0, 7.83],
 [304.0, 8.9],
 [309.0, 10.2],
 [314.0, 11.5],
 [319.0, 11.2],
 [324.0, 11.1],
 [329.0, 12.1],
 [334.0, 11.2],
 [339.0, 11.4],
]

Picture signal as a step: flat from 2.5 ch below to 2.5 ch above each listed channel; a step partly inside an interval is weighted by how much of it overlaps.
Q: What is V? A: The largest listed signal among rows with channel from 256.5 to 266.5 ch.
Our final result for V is 10.3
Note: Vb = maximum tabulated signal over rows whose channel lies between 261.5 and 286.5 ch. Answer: 8.53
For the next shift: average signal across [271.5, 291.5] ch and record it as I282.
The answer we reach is 7.92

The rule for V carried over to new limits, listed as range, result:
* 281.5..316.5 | 11.5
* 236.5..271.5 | 12.1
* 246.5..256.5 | 11.4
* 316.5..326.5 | 11.2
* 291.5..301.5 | 9.21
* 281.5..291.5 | 8.09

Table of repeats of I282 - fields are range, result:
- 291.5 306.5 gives 8.65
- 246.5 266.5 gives 10.3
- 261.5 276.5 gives 8.31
